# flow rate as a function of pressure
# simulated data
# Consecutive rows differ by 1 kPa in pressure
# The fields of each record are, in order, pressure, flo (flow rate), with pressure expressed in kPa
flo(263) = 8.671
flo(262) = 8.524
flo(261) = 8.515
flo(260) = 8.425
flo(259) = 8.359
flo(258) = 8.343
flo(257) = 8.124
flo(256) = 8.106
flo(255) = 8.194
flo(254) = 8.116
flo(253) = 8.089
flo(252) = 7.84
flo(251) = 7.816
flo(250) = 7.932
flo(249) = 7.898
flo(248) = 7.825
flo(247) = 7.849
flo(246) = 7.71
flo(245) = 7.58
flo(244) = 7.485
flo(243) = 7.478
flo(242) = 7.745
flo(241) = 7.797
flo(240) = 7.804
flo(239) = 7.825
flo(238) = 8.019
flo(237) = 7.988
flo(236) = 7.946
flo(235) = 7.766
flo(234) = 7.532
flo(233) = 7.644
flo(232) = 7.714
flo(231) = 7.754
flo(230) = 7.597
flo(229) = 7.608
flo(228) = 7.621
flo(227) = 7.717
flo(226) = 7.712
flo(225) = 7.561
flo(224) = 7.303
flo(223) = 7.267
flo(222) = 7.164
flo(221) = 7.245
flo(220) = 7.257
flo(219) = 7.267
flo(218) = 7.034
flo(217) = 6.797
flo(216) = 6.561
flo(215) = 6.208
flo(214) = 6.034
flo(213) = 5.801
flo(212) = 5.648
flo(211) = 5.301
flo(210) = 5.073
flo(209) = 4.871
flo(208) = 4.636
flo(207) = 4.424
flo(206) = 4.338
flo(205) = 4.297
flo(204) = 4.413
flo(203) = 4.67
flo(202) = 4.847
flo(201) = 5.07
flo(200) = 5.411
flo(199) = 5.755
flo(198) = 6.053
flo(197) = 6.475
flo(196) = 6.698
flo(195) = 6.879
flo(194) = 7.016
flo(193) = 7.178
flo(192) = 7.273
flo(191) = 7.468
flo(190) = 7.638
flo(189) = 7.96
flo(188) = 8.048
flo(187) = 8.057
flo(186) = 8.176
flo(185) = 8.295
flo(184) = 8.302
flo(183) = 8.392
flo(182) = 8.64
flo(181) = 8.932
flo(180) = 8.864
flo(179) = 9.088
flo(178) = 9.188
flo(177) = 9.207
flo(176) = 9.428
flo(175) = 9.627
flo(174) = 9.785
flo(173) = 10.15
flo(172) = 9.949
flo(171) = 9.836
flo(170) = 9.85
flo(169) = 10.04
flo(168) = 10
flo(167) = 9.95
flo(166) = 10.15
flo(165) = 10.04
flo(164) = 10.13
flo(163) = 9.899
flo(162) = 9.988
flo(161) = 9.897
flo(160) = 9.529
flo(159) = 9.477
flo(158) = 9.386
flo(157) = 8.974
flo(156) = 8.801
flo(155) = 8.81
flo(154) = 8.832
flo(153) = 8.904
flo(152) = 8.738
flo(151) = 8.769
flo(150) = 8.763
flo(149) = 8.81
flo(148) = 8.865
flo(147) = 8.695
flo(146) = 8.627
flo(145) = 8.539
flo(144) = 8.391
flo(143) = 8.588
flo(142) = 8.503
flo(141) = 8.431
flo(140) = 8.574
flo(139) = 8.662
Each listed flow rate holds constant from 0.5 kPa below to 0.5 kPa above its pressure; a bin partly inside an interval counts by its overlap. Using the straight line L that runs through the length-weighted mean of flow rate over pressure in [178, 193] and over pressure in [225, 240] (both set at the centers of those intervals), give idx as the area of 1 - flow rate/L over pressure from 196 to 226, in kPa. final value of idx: 7.6 kPa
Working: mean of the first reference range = 8.22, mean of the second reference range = 7.74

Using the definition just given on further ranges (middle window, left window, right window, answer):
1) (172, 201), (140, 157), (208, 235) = -0.78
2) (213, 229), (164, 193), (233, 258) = 2.28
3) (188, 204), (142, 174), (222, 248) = 3.97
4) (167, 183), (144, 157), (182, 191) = -2.25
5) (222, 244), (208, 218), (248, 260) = -2.43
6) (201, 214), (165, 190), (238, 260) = 5.60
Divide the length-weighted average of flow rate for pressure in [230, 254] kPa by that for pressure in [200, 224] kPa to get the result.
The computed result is 1.3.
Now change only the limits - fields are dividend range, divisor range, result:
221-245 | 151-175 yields 0.80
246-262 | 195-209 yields 1.55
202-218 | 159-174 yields 0.53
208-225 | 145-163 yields 0.71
